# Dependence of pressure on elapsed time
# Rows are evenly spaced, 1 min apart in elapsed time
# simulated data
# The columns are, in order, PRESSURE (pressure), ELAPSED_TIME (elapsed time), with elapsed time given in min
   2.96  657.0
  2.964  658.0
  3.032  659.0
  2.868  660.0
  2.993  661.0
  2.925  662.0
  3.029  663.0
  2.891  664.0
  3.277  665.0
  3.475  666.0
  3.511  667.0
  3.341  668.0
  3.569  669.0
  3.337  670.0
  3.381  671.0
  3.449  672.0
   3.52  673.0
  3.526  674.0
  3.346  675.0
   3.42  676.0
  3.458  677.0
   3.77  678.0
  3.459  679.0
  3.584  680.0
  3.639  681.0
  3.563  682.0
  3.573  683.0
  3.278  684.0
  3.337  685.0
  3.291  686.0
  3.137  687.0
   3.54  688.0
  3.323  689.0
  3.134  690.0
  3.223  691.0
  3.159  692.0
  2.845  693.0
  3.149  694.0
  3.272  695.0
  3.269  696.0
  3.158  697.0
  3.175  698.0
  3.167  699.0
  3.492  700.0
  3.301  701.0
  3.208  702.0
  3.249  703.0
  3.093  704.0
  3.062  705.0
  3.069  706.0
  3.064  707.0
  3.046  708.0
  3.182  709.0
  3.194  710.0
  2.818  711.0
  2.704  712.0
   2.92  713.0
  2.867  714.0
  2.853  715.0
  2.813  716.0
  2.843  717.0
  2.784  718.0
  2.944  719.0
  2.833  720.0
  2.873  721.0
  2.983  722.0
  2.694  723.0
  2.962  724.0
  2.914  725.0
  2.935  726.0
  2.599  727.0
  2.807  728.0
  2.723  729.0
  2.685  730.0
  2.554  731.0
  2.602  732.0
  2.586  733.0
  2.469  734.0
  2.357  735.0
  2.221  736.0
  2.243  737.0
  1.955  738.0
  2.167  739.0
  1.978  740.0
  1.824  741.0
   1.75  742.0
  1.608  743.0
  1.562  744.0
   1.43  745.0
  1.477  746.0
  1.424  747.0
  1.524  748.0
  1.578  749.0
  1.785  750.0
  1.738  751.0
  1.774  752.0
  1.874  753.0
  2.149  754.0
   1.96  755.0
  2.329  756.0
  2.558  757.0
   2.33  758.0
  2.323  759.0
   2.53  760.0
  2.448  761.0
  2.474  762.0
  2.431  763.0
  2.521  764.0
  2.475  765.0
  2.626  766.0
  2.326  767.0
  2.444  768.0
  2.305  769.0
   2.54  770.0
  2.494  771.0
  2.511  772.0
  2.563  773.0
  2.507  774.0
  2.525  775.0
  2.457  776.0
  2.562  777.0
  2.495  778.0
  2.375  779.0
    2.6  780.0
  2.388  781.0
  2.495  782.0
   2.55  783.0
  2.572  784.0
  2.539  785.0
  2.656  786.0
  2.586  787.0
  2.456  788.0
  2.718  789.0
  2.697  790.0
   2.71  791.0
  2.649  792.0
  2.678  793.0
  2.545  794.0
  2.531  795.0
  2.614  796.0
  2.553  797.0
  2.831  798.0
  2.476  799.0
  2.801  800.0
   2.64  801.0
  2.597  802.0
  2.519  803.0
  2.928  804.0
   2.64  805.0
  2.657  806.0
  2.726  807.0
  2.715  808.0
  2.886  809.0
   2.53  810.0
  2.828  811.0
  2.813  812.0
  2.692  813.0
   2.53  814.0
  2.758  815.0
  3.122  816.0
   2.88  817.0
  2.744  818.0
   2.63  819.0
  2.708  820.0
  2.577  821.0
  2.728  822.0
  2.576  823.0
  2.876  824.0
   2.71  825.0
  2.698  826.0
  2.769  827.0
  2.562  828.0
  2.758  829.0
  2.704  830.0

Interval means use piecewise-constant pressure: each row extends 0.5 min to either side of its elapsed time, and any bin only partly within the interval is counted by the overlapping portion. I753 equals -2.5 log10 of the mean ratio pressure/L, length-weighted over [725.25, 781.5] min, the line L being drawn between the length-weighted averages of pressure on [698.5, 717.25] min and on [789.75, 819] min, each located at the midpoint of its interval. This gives 0.26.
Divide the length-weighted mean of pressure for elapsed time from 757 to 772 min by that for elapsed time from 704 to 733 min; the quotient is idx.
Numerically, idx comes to 0.86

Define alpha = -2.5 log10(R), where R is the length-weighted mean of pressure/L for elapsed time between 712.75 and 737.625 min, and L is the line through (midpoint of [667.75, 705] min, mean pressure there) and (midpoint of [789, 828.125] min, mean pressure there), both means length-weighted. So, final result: 0.16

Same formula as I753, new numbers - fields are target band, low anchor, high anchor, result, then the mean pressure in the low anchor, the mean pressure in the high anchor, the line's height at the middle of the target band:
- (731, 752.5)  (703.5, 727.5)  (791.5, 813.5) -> 0.43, 2.92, 2.67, 2.85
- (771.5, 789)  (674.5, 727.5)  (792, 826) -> 0.12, 3.14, 2.7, 2.82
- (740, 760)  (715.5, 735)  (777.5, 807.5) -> 0.40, 2.76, 2.61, 2.7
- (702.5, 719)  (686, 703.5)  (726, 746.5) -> -0.05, 3.23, 2.2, 2.83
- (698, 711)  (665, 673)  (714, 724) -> -0.05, 3.43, 2.85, 3.02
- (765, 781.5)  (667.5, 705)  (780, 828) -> 0.15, 3.34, 2.67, 2.84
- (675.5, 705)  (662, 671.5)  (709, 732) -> -0.08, 3.29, 2.83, 3.09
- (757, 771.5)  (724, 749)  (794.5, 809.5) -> -0.03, 2.19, 2.67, 2.39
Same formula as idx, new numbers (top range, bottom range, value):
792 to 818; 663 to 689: 0.79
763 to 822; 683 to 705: 0.81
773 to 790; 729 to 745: 1.17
